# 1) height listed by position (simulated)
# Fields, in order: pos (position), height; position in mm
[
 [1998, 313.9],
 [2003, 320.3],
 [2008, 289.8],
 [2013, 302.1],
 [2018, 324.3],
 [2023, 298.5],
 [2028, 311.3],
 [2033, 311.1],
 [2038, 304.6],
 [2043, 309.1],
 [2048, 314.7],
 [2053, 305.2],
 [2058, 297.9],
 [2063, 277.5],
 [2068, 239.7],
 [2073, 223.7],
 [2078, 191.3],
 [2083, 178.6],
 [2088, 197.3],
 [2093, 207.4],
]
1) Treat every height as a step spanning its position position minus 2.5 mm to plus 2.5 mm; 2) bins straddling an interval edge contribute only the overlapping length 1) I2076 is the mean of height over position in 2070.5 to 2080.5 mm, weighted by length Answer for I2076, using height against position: 208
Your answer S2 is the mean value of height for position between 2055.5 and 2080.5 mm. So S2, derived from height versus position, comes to 246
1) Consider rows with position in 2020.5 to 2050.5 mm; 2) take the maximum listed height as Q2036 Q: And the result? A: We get 314.7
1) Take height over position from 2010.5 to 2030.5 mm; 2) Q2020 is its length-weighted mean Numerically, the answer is 309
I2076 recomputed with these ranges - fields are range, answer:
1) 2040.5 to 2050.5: 312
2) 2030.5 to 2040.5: 308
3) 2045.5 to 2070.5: 287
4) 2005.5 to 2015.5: 296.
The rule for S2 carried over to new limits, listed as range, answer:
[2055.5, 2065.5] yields 288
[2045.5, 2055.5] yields 310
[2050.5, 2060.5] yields 302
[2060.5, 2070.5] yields 259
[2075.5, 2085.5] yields 185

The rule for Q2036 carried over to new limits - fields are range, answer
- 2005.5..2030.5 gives 324.3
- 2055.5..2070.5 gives 297.9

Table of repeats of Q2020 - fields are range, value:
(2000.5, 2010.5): 305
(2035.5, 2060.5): 306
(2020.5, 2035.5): 307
